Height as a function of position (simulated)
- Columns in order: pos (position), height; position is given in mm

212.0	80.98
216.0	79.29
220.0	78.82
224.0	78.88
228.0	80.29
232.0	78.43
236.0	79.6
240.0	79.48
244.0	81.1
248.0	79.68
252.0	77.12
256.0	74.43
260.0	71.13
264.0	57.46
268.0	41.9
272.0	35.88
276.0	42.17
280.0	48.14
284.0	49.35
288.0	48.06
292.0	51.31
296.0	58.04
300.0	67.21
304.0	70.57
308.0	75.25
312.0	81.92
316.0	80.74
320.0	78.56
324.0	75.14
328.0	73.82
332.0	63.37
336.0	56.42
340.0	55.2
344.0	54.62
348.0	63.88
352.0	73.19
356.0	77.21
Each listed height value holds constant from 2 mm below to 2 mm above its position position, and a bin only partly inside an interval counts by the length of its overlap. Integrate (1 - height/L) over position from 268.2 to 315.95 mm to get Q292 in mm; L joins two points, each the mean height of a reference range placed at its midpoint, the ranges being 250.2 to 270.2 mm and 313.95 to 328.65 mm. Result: 9.4 mm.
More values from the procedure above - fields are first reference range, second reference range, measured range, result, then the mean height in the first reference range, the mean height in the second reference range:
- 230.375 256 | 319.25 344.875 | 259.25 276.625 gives 6.1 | 78.9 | 65.1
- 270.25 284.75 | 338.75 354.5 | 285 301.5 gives -2.6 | 43.6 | 62.5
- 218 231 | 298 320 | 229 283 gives 8.9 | 79.3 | 75.4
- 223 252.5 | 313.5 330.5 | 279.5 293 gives 5.0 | 79.4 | 76.8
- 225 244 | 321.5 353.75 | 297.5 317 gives -1.5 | 79.6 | 64.6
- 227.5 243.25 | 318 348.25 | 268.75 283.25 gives 6.1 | 79.5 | 65.2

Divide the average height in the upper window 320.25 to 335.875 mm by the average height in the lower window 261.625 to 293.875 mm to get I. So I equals 1.5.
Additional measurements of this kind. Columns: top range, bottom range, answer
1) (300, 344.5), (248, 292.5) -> 1.26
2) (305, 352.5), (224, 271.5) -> 0.96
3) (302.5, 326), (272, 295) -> 1.63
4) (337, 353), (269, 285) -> 1.40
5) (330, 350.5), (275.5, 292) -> 1.23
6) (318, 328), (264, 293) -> 1.66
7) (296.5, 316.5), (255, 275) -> 1.35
